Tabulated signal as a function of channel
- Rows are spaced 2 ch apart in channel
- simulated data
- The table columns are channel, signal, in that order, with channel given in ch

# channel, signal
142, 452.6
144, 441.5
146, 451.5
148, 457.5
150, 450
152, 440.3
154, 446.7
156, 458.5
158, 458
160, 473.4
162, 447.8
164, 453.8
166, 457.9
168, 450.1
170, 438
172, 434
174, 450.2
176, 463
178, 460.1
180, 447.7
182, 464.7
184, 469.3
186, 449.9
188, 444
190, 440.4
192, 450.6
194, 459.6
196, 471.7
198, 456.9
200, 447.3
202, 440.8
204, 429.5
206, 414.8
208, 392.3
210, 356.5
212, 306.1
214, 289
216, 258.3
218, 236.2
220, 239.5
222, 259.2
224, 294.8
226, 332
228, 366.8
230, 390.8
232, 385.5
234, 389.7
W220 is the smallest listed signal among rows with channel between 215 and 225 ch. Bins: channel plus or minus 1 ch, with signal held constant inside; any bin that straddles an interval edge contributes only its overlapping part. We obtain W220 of 236.2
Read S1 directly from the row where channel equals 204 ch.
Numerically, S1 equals 429.5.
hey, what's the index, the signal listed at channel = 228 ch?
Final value 366.8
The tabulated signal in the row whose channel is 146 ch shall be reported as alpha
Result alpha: 451.5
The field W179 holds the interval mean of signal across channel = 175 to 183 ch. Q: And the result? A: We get 459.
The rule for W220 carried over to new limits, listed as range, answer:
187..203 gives 440.4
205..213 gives 306.1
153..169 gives 446.7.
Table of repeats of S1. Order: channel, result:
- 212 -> 306.1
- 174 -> 450.2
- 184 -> 469.3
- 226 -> 332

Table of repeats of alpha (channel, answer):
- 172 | 434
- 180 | 447.7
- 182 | 464.7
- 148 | 457.5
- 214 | 289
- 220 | 239.5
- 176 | 463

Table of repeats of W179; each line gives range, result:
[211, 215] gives 298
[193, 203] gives 455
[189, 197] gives 456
